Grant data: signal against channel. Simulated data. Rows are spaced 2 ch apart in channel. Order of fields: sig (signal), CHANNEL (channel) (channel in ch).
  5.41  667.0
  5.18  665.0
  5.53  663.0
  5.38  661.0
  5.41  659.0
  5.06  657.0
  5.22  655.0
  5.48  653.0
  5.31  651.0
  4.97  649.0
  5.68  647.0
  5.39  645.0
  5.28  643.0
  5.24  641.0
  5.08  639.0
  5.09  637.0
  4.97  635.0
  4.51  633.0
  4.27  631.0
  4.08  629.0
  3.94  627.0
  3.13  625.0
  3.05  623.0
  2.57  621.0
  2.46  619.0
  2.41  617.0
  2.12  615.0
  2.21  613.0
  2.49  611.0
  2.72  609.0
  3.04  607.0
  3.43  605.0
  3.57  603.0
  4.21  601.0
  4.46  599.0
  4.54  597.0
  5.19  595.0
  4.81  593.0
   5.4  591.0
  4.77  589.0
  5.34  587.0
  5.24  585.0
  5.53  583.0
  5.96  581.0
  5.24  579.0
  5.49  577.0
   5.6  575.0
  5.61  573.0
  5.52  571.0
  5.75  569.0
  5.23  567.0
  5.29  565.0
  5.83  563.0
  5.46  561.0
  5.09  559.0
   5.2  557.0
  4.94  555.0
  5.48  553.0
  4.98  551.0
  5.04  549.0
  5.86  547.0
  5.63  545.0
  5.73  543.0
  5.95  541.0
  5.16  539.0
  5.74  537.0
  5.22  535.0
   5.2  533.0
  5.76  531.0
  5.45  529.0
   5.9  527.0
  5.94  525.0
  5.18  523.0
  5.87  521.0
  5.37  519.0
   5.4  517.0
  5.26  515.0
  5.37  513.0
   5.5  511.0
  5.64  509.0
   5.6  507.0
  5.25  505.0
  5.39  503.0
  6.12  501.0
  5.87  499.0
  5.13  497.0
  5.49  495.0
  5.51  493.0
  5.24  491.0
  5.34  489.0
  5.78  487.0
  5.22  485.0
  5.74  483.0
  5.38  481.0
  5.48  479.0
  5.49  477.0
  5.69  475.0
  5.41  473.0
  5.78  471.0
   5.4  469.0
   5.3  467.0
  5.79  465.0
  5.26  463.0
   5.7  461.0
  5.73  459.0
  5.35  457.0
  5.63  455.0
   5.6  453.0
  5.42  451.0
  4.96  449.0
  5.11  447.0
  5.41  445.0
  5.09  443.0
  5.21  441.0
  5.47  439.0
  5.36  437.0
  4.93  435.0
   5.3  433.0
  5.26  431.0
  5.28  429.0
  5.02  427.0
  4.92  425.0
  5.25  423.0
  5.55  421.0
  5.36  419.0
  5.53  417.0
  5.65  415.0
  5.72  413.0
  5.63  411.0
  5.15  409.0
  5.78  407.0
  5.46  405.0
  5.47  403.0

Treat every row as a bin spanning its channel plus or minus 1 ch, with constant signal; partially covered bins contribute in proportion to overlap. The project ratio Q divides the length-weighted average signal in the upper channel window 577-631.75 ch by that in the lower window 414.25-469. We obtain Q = 0.74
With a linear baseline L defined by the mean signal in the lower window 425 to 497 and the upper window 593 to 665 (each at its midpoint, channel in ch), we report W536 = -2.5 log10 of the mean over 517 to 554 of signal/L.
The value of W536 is -0.13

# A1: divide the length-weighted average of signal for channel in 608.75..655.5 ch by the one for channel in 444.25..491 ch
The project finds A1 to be 0.7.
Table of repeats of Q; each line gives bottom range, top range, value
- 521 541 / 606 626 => 0.47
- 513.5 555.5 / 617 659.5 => 0.82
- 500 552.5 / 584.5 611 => 0.77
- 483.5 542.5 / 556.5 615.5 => 0.85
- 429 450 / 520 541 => 1.07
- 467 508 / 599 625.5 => 0.53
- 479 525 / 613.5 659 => 0.79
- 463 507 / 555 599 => 0.96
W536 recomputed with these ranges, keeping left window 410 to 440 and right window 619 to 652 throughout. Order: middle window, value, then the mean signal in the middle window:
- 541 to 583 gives -0.15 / 5.46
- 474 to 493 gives -0.08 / 5.49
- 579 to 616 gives 0.11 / 4.2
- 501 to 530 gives -0.12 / 5.53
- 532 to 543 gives -0.13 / 5.48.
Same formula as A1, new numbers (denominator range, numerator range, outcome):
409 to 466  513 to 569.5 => 1.02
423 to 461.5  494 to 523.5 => 1.04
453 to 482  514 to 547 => 1.00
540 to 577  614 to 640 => 0.67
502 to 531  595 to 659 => 0.74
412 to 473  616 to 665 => 0.85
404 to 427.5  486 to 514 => 1.02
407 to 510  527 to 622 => 0.88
